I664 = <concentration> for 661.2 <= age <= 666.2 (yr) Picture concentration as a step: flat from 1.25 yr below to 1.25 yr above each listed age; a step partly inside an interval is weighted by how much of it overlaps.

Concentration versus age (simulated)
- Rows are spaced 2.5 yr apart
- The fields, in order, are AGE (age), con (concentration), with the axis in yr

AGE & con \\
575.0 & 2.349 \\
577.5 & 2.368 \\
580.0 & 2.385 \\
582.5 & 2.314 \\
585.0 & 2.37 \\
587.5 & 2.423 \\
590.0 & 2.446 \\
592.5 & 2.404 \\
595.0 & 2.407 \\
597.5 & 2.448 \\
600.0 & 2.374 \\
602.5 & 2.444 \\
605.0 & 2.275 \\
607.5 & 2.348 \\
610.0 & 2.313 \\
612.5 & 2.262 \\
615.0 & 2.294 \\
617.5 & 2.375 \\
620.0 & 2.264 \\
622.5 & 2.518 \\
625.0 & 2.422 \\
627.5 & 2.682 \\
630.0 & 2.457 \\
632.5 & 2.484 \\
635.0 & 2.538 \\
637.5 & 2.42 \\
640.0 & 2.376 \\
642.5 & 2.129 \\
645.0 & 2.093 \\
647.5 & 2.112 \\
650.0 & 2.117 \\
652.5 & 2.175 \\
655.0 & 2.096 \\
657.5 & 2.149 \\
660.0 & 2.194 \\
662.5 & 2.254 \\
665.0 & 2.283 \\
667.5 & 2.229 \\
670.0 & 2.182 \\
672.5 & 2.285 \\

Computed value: 2.27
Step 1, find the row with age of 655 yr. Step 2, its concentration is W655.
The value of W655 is 2.096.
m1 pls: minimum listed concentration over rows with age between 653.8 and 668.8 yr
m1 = 2.096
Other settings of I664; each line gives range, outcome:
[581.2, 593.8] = 2.39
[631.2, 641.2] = 2.45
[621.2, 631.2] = 2.52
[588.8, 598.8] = 2.43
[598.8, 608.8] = 2.36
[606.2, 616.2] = 2.3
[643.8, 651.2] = 2.11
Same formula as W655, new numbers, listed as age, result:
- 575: 2.349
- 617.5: 2.375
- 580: 2.385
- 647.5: 2.112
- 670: 2.182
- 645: 2.093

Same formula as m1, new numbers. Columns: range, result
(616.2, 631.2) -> 2.264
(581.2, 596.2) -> 2.314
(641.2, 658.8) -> 2.093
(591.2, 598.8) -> 2.404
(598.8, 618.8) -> 2.262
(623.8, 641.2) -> 2.376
